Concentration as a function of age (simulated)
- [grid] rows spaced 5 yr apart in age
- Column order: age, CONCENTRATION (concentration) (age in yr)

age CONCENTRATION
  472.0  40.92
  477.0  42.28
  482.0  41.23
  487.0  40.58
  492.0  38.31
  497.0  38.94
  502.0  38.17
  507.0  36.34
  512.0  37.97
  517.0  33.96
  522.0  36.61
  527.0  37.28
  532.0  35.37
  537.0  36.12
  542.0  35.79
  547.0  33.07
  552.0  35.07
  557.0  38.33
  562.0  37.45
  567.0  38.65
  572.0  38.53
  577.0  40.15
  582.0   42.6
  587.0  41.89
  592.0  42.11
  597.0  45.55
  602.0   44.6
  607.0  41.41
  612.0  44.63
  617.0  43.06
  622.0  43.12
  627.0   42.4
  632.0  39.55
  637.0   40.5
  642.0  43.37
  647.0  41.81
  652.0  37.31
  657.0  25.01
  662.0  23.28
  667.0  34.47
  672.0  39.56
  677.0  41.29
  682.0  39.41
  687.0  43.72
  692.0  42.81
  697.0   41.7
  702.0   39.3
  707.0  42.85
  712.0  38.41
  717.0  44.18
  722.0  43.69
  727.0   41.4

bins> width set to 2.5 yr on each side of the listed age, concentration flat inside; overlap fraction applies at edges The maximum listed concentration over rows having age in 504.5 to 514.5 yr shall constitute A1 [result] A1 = 37.97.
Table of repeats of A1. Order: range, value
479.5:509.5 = 41.23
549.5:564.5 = 38.33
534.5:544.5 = 36.12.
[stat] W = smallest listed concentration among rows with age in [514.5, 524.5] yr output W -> 33.96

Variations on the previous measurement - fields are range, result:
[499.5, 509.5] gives 36.34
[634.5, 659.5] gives 25.01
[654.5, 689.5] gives 23.28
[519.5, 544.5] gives 35.37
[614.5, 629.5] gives 42.4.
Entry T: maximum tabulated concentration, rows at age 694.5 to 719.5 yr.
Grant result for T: 44.18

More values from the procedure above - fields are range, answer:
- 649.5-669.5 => 37.31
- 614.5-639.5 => 43.12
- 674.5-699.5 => 43.72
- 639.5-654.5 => 43.37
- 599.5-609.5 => 44.6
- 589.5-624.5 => 45.55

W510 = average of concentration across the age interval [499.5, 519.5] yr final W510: 36.6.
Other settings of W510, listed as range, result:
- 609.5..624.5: 43.6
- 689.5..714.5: 41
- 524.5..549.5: 35.5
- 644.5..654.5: 39.6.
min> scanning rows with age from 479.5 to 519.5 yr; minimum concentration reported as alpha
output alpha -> 33.96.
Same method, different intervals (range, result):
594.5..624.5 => 41.41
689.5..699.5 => 41.7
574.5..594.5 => 40.15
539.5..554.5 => 33.07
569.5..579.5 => 38.53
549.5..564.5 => 35.07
